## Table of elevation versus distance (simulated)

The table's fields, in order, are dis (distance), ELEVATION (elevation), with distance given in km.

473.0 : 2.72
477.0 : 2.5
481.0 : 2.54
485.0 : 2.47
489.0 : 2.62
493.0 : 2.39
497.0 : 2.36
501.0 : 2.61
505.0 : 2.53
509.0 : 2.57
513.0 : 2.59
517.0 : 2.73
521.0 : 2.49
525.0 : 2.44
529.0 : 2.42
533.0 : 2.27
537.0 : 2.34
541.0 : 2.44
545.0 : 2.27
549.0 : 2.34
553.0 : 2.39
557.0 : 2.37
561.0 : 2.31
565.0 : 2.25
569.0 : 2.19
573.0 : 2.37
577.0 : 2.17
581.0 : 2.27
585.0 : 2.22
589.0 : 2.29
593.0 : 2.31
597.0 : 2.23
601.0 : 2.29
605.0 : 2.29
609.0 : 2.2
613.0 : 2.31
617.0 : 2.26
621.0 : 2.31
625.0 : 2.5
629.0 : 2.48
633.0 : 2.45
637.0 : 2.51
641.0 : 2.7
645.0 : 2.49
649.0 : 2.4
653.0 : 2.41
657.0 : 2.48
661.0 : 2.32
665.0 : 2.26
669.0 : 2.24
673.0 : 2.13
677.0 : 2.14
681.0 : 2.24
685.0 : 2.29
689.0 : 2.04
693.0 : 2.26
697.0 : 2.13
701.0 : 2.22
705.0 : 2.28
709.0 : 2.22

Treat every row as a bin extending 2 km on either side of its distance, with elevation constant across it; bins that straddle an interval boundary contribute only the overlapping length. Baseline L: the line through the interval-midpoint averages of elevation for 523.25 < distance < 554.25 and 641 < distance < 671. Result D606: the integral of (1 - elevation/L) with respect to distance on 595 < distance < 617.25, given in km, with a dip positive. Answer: 1.09 km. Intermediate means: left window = 2.36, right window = 2.39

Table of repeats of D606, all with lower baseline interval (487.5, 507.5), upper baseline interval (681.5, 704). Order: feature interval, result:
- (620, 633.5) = -0.85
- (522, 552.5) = 0.91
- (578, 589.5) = 0.57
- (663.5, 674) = 0.08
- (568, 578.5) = 0.58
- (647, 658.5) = -0.87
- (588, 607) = 0.51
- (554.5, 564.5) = 0.31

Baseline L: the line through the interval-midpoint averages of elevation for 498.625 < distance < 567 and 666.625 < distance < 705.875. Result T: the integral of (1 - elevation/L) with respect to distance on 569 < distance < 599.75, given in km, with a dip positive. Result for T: 1.2 km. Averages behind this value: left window 2.43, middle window 2.26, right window 2.2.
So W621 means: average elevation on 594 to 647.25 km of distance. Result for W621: 2.38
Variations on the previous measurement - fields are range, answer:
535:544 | 2.38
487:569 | 2.43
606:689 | 2.35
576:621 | 2.26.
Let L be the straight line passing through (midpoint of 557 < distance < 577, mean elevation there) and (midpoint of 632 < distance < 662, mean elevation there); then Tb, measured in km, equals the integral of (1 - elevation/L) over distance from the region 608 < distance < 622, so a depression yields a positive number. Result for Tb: 0.7 km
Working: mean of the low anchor 2.28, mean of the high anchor 2.48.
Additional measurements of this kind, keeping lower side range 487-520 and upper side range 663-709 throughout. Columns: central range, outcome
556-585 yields 1.8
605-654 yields -2.2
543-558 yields 0.7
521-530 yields 0.2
